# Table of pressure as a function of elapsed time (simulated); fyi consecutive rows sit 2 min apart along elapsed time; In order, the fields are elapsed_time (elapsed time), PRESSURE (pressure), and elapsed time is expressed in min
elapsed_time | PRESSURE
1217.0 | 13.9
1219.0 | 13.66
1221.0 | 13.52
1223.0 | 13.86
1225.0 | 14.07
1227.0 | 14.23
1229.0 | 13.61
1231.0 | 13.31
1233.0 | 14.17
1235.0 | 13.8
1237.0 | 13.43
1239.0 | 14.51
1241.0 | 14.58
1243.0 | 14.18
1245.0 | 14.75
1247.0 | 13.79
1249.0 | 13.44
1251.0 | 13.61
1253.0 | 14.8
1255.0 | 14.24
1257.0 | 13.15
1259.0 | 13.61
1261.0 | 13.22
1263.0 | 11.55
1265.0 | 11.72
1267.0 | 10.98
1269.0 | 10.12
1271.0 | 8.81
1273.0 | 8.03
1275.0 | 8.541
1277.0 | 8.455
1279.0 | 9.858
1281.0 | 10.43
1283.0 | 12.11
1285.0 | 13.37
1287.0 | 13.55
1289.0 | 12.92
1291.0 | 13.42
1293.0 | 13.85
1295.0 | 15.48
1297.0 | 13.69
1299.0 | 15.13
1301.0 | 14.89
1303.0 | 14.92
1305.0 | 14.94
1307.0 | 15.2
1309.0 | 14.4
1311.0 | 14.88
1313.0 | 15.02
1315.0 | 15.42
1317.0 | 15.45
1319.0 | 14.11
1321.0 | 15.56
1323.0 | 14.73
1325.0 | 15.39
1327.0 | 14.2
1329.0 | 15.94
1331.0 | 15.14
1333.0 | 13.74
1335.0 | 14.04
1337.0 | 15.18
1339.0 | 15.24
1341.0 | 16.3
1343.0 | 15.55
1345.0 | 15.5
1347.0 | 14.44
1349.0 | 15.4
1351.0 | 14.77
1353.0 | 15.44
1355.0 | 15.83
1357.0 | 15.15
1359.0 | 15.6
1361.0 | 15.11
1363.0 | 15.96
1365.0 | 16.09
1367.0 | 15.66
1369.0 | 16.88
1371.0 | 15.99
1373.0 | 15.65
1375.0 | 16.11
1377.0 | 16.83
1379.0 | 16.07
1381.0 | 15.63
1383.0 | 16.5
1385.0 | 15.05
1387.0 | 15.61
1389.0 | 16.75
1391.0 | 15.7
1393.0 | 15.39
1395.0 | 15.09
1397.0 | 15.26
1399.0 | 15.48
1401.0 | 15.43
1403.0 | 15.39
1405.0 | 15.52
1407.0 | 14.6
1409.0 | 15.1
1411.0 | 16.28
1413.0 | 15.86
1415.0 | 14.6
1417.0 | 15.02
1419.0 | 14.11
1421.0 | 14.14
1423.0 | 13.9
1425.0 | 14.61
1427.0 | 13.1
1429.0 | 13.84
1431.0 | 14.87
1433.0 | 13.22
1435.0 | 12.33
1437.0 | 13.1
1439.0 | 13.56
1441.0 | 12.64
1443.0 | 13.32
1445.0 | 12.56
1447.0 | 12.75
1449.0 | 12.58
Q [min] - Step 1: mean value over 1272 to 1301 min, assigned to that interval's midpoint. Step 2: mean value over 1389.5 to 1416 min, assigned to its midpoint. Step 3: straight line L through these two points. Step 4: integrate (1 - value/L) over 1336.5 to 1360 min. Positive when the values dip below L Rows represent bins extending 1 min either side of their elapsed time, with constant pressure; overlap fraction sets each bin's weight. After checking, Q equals -2.5 min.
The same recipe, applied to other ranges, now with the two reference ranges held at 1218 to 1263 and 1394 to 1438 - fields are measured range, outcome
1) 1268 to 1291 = 5.5 min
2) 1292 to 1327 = -1.8 min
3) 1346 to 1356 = -0.6 min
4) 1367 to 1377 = -1.2 min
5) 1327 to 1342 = -0.8 min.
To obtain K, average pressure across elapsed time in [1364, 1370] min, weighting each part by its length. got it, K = 16.2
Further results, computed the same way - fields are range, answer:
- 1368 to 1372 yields 16.4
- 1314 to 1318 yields 15.4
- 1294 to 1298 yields 14.6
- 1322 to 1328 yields 14.8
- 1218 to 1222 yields 13.6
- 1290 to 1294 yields 13.6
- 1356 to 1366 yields 15.6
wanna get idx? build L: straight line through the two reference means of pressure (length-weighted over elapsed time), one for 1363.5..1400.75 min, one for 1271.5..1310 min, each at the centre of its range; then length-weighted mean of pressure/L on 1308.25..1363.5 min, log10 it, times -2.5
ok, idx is -0.06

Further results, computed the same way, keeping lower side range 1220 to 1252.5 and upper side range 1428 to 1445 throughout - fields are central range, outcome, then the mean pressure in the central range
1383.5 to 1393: -0.17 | 15.8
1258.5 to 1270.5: 0.19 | 11.7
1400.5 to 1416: -0.15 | 15.3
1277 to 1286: 0.24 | 11.1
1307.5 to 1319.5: -0.09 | 14.9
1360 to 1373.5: -0.18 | 15.9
